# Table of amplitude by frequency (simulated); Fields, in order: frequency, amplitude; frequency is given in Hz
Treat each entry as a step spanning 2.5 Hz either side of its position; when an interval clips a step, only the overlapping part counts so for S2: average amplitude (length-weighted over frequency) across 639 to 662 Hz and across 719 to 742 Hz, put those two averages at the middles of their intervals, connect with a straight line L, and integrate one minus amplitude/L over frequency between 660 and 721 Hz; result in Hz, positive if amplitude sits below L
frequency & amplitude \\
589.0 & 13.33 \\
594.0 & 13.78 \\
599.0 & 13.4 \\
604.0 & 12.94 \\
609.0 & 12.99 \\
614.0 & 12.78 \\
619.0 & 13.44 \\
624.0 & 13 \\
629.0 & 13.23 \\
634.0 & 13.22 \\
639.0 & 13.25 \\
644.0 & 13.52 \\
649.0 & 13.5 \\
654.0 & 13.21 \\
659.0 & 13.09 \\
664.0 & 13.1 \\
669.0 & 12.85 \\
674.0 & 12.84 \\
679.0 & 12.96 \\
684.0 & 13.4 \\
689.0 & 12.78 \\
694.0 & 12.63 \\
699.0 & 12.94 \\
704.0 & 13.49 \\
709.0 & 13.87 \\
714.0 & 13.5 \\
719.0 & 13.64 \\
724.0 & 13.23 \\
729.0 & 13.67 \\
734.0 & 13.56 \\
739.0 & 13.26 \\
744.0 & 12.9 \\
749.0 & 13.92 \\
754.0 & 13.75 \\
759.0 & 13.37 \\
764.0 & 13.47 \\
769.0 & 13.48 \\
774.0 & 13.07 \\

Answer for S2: 1.0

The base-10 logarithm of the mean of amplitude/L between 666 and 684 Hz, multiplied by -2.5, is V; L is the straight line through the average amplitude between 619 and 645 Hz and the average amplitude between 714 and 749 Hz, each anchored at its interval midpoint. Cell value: 0.03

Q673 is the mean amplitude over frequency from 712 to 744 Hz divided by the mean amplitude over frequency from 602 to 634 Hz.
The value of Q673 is 1.03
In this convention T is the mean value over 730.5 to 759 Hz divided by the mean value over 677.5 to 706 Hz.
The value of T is 1.0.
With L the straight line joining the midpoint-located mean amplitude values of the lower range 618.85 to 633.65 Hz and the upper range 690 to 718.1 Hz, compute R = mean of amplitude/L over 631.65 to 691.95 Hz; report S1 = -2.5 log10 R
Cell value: 0.01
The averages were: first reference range 13.2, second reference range 13.3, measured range 13.1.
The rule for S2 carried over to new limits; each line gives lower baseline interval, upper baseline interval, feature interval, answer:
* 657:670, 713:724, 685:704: 0.5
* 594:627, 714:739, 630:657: -0.2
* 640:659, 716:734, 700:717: -0.1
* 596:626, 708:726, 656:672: 0.4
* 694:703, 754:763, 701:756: -1.3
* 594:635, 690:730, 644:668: 0.0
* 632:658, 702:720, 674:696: 0.9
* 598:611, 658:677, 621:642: -0.3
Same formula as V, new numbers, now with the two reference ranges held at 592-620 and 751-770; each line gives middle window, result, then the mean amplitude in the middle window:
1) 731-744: 0.01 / 13.3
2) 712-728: 0.00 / 13.5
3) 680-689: 0.02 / 13.2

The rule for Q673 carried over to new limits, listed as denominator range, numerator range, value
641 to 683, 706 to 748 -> 1.02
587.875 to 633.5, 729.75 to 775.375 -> 1.02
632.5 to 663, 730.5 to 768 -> 1.01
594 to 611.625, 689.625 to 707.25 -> 0.99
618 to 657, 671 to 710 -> 0.98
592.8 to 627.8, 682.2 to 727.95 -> 1.01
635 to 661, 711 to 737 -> 1.02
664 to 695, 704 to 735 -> 1.05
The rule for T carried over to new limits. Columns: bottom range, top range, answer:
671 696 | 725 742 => 1.04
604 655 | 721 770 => 1.02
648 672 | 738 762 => 1.03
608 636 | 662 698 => 0.99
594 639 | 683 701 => 0.98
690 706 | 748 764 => 1.05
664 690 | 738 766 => 1.04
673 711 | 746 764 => 1.04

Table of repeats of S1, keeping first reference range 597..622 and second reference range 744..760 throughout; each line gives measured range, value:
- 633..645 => -0.01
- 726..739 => 0.00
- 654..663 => 0.01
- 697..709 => 0.00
